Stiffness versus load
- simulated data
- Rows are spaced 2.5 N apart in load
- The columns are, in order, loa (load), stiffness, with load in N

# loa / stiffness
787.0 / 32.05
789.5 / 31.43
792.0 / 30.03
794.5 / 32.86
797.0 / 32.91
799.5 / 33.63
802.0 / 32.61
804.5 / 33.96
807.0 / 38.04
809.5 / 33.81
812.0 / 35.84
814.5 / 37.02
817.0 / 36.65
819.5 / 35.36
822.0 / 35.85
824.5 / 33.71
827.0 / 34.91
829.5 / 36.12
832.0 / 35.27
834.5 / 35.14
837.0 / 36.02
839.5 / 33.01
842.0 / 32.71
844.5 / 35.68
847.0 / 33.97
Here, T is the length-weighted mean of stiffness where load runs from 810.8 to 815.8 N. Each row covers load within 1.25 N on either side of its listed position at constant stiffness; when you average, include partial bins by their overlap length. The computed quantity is 36.4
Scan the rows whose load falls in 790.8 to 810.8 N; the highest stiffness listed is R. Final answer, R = 38.04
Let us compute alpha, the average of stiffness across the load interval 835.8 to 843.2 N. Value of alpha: 33.9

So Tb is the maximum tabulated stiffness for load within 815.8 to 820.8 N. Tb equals 36.65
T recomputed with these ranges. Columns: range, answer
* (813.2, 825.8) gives 35.7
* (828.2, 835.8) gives 35.5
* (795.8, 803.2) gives 33.1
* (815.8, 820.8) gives 36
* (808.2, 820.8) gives 35.7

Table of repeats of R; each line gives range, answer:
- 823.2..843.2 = 36.12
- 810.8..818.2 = 37.02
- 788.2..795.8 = 32.86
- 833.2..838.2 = 36.02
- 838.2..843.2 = 33.01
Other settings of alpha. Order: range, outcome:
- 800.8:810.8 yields 34.6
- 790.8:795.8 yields 31.5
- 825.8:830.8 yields 35.5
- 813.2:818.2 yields 36.8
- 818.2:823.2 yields 35.6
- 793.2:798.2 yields 32.9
